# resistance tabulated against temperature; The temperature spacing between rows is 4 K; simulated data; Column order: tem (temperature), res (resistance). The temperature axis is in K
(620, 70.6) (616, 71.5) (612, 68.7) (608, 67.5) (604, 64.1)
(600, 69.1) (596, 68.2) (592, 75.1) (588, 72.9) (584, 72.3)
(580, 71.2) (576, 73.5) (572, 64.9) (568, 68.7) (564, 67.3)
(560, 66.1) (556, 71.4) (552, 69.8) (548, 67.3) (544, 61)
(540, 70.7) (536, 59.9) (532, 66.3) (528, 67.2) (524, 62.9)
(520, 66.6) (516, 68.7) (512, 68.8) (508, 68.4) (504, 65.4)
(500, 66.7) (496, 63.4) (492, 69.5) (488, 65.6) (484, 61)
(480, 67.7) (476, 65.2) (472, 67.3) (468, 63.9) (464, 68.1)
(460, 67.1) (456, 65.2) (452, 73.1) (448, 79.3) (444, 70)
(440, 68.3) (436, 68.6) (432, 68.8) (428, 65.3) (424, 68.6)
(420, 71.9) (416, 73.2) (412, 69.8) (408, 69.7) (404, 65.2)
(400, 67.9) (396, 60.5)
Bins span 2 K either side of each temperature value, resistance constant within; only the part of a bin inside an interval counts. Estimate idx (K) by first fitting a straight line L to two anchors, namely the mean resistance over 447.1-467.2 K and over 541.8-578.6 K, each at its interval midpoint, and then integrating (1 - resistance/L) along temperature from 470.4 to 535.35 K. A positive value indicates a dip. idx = 2.6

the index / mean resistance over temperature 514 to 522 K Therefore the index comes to 67.7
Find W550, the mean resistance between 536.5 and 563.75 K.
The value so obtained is 67.3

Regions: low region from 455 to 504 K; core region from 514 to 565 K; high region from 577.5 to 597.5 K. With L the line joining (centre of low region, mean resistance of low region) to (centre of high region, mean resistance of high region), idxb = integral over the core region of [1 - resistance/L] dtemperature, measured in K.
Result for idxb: 2.0 K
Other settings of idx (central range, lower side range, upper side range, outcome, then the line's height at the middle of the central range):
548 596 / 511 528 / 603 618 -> -1.79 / 67.6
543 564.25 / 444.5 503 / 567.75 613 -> 0.49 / 69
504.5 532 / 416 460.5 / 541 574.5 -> 0.48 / 68.1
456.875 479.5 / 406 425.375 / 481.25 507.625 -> 0.30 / 67.3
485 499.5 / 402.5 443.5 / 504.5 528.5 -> 0.35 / 67.5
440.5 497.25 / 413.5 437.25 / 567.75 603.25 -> 1.67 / 69.7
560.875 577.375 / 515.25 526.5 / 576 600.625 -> 0.43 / 70.1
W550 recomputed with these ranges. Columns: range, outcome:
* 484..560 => 66.5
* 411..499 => 68.2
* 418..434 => 68.7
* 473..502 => 65.6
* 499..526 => 66.8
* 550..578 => 68.8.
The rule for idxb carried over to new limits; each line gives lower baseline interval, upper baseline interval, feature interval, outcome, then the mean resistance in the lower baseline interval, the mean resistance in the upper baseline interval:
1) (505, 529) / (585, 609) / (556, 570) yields 0.1 K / 67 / 69.7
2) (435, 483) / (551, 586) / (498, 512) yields 0.4 K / 68.5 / 69.5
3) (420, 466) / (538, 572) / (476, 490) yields 0.8 K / 69.4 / 67.6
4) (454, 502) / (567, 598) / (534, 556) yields 0.9 K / 65.9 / 70.9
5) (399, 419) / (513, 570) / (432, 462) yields -0.7 K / 69.4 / 66.7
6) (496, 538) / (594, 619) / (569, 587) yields -0.8 K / 66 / 68.3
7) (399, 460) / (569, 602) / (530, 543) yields 1.0 K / 69.6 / 70.8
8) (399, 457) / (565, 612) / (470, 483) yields 0.6 K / 69.8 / 69.7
